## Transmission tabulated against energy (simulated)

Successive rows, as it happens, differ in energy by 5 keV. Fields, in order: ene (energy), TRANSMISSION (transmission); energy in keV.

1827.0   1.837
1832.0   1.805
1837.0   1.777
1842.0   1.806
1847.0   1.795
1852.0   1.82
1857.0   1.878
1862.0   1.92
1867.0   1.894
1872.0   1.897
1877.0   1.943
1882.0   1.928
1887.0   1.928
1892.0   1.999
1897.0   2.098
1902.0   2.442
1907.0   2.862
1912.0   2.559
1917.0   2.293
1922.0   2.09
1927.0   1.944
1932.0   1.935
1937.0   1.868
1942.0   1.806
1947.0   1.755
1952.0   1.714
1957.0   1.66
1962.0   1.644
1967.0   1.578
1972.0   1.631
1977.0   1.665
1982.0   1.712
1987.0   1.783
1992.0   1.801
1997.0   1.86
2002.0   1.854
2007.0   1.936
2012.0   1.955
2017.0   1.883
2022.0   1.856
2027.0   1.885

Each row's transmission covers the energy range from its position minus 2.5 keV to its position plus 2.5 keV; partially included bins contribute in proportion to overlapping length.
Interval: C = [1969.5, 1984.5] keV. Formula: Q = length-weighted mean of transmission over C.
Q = 1.67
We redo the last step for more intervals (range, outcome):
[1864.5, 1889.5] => 1.92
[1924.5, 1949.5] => 1.86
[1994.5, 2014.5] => 1.9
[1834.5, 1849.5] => 1.79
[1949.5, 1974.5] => 1.65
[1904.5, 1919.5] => 2.57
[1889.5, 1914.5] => 2.39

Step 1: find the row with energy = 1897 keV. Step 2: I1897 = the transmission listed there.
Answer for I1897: 2.098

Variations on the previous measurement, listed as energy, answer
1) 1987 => 1.783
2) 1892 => 1.999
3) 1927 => 1.944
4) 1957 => 1.66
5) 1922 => 2.09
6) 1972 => 1.631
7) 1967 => 1.578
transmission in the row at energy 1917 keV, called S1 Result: 2.293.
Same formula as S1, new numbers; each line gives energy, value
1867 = 1.894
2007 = 1.936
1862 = 1.92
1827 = 1.837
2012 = 1.955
